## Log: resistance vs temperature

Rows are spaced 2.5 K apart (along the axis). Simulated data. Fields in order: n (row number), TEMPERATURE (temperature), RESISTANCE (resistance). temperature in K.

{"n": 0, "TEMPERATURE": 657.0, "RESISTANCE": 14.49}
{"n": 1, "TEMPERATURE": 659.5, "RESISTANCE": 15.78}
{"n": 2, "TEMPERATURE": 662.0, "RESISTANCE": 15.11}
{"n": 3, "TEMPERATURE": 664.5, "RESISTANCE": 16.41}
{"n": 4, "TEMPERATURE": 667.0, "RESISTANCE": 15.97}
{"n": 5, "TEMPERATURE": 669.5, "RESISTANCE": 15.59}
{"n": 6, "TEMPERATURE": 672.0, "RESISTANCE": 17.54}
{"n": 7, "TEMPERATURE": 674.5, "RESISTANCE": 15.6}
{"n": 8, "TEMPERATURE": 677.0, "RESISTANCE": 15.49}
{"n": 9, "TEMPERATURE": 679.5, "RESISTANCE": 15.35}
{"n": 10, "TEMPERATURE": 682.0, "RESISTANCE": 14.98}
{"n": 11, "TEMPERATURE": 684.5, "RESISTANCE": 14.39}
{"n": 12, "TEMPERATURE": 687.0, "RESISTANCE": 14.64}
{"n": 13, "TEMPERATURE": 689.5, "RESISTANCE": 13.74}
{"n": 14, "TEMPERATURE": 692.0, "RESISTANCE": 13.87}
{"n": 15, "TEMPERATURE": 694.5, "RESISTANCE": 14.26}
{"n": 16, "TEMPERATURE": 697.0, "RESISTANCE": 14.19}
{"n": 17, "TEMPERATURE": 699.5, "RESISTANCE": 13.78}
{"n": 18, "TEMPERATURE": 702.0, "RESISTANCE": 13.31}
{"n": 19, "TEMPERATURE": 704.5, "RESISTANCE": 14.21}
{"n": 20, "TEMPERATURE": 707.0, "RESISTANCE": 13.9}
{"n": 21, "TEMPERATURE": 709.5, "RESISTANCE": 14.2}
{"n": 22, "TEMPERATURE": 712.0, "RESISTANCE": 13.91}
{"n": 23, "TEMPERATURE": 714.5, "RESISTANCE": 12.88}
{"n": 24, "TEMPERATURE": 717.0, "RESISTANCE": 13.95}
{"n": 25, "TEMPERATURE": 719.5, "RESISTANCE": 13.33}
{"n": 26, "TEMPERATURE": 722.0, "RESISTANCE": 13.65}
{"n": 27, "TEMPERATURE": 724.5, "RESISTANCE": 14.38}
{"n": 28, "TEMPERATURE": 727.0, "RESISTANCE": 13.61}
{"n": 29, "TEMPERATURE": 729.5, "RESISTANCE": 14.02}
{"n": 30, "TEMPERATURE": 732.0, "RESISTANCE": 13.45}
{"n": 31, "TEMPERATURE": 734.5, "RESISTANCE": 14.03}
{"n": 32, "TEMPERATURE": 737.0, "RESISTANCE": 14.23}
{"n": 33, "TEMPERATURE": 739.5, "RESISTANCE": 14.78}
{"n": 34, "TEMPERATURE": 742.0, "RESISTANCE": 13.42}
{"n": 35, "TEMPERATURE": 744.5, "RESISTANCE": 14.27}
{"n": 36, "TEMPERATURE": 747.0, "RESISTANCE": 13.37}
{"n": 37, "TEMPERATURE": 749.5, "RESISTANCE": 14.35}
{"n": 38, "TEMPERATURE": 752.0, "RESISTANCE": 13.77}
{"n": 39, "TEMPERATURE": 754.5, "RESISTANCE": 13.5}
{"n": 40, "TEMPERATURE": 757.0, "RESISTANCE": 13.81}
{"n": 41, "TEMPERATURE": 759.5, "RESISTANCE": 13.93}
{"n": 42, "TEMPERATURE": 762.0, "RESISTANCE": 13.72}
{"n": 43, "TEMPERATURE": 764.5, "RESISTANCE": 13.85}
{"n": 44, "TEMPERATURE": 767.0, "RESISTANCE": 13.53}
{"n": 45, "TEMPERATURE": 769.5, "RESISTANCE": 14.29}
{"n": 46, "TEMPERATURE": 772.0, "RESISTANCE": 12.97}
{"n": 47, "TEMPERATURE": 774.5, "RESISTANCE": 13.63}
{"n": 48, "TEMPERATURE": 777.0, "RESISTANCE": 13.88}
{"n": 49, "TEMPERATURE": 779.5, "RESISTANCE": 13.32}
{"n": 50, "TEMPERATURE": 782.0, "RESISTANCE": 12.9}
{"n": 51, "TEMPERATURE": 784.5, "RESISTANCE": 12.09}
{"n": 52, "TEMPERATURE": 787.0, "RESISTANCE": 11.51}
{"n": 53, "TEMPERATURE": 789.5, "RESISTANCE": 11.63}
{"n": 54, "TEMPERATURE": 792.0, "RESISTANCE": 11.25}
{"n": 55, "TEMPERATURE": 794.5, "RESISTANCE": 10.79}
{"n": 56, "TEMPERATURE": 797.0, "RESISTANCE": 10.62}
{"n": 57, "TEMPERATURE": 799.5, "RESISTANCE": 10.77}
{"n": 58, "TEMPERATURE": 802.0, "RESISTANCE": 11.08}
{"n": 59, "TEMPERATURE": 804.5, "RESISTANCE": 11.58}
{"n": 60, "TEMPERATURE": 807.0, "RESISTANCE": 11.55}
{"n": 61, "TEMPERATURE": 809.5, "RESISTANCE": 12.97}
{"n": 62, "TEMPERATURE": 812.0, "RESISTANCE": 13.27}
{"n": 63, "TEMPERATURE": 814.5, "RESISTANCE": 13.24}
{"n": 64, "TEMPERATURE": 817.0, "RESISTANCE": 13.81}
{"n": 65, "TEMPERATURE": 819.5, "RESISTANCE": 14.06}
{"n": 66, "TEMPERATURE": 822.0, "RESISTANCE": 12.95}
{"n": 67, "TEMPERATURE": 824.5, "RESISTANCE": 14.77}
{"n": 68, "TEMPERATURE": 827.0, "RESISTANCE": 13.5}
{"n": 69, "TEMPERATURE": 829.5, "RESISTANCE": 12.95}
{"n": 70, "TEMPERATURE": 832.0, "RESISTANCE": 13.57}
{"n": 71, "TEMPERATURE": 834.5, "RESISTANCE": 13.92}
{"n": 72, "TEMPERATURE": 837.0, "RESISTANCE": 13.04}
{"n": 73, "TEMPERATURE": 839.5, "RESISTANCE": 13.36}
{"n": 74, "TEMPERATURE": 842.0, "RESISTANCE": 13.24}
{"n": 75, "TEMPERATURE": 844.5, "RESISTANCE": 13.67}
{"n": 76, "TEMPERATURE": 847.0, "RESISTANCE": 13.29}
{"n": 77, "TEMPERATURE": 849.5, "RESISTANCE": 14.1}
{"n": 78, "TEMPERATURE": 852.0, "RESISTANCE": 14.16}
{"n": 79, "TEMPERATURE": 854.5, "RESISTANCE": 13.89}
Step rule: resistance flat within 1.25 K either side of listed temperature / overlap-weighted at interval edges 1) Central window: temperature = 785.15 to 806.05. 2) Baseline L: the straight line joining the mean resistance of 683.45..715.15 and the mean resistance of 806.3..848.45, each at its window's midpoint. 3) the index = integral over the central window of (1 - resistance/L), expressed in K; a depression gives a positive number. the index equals 3.62 K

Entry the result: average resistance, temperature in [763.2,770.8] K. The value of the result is 13.9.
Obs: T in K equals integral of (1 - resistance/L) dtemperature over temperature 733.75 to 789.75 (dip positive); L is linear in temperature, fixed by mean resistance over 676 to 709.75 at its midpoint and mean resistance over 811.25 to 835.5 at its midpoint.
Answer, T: 1.6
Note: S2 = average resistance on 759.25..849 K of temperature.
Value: 12.9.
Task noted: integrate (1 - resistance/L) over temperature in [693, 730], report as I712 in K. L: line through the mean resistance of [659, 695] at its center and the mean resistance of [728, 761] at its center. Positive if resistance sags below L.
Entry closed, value 1.86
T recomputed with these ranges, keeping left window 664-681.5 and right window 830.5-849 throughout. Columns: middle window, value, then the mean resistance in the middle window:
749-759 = 0.6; 13.8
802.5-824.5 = 1.4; 13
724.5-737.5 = 1.0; 13.9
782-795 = 2.4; 11.6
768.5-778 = 0.5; 13.7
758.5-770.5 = 0.6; 13.9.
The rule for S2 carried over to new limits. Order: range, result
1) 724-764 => 13.9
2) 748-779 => 13.8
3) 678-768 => 14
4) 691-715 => 13.9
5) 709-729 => 13.7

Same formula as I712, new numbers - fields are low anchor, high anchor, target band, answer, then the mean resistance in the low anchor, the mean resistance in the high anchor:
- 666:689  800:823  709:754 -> 1.4 K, 15.4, 12.7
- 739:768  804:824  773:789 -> 0.8 K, 13.8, 13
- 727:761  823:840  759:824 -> 5.0 K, 13.9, 13.6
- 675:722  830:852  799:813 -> 1.8 K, 14.1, 13.5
